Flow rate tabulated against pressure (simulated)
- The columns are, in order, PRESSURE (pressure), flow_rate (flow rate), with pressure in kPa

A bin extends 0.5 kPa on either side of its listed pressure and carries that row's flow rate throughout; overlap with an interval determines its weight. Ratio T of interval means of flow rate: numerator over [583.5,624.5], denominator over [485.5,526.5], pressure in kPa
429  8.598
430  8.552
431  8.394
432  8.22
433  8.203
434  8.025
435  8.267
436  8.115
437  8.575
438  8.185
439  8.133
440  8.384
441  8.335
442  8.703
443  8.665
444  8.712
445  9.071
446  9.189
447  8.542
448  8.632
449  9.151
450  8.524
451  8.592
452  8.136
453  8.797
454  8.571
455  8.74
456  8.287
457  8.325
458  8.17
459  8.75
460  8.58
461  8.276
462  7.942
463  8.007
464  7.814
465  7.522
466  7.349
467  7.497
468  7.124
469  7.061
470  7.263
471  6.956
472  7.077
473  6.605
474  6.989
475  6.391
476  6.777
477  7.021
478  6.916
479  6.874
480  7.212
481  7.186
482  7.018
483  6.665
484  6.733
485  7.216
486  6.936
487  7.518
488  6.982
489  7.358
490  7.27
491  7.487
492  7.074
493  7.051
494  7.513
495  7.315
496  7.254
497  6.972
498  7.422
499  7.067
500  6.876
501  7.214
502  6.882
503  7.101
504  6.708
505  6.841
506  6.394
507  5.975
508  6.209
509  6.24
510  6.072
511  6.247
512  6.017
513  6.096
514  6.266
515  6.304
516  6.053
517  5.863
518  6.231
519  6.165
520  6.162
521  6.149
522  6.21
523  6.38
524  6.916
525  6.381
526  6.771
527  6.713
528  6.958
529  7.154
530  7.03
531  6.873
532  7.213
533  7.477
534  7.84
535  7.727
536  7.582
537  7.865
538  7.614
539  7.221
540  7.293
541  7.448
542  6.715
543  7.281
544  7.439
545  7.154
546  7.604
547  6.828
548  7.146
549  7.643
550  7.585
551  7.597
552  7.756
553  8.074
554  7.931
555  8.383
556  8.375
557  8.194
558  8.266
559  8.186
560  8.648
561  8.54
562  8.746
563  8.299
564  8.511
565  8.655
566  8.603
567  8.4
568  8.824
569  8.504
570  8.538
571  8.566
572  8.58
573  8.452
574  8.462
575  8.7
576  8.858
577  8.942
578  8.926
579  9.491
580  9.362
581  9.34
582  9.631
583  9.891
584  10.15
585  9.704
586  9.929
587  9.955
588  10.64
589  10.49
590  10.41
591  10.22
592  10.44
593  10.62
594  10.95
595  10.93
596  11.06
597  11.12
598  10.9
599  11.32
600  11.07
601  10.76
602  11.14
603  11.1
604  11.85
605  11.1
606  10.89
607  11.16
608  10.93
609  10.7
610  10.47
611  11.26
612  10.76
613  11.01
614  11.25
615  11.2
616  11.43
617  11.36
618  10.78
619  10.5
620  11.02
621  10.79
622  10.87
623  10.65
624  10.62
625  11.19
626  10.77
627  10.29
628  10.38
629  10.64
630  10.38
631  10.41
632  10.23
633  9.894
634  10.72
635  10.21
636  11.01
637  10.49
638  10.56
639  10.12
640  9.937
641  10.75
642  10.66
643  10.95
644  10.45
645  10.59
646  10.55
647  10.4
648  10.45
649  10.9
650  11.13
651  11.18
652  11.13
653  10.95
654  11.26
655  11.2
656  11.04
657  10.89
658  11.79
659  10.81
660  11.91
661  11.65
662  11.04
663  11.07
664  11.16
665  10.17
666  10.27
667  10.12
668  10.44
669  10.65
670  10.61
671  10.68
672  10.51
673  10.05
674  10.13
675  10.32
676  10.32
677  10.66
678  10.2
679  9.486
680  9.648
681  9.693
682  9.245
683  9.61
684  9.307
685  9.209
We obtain 1.6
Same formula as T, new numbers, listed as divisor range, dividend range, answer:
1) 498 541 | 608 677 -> 1.59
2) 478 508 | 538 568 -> 1.12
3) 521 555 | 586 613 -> 1.49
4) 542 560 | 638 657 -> 1.39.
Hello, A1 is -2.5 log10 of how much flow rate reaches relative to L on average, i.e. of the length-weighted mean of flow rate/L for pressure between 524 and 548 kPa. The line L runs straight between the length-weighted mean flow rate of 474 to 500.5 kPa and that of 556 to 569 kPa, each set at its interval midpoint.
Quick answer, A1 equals 0.111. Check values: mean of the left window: 7.08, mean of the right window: 8.49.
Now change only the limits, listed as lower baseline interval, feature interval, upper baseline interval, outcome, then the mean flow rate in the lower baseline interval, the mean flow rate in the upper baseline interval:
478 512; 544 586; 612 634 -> 0.07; 6.92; 10.7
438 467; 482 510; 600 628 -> 0.29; 8.4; 10.9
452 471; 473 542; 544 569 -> 0.17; 7.98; 8.08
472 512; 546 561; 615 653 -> 0.08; 6.9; 10.7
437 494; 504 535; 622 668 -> 0.31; 7.76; 10.7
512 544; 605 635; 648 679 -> -0.14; 6.83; 10.8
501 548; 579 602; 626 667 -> -0.17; 6.78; 10.7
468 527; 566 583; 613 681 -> -0.01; 6.76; 10.7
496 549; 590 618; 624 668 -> -0.17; 6.83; 10.7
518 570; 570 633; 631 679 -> -0.14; 7.55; 10.7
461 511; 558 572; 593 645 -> 0.09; 7.04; 10.8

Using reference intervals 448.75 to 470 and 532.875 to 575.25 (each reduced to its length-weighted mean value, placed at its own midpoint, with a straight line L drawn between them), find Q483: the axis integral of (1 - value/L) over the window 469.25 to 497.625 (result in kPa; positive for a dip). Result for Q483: 3.60 kPa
